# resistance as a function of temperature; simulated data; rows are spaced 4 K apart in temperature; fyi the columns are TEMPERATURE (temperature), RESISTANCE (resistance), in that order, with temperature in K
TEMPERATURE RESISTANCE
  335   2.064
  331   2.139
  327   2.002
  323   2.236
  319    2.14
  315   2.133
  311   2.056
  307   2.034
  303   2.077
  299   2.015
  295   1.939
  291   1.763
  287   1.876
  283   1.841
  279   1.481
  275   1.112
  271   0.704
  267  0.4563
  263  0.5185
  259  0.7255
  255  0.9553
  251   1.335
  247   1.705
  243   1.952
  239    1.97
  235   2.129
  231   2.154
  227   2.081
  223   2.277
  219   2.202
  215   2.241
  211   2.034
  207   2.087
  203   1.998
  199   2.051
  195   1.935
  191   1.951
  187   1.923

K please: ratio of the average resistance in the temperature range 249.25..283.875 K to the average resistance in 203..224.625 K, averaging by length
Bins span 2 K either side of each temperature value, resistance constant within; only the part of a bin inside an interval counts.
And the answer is 0.46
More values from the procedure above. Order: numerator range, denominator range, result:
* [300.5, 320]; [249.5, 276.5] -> 2.56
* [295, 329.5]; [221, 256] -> 1.11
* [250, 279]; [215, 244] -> 0.40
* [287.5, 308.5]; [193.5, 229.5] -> 0.93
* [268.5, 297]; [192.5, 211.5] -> 0.75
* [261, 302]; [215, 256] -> 0.72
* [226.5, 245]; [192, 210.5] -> 1.02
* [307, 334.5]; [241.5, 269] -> 1.96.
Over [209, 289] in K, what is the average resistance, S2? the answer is 1.59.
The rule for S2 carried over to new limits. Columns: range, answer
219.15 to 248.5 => 2.05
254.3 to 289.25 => 1.08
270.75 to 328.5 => 1.86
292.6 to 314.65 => 2.03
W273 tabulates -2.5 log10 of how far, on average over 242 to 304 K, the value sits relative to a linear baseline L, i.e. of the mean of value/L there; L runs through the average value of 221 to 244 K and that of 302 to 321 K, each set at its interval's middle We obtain 0.45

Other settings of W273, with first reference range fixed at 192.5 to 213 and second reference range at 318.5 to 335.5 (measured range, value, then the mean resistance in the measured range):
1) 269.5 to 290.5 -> 0.40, 1.45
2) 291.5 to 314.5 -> 0.05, 2.01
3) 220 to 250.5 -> 0.02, 2.01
